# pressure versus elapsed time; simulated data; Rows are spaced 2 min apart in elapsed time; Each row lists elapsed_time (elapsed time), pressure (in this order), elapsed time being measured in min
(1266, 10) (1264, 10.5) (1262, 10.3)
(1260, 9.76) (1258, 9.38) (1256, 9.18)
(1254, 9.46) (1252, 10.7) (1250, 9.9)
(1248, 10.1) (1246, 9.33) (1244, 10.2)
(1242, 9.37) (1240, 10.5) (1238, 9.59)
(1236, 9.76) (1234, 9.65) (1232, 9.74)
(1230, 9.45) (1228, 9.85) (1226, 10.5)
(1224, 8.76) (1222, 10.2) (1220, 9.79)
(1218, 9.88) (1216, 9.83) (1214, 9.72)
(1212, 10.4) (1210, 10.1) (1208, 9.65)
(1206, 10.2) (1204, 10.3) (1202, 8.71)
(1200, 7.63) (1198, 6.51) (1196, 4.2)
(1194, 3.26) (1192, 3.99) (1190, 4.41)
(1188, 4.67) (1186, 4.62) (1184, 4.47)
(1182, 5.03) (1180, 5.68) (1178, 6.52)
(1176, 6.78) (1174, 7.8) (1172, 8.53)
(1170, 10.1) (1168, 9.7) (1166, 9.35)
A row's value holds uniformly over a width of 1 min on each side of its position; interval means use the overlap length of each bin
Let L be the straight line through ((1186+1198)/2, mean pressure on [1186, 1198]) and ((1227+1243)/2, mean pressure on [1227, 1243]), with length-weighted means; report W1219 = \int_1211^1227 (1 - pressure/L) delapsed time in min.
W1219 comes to -4.6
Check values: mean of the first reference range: 4.35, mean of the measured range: 9.88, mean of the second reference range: 9.74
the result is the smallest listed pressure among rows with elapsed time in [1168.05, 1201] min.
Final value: 3.26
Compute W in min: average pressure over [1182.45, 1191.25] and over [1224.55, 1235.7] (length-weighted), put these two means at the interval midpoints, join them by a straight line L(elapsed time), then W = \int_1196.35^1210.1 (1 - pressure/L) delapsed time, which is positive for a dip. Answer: -4.4 min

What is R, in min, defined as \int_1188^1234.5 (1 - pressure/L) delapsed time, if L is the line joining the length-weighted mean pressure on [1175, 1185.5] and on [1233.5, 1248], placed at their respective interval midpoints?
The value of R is -3.5 min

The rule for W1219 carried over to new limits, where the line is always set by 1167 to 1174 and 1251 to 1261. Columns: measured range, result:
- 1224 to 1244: -0.5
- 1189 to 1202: 5.7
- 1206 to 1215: -0.5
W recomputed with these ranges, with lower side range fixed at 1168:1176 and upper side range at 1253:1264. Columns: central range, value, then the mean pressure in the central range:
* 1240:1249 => -0.3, 9.83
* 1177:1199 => 9.9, 4.85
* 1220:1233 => -0.6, 9.75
